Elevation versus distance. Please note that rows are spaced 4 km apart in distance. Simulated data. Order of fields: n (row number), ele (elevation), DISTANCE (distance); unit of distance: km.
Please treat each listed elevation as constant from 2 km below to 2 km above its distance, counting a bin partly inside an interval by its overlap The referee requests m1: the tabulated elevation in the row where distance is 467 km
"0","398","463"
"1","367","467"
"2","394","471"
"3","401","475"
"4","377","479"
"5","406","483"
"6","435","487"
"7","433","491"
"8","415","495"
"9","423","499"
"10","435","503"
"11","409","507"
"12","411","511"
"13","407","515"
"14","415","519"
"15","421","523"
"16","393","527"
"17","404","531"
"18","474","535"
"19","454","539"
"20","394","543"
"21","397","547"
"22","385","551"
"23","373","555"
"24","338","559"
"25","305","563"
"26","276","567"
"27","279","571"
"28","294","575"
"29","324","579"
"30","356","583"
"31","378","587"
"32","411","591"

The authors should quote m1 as 367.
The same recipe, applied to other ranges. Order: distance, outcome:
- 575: 294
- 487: 435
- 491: 433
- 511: 411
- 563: 305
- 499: 423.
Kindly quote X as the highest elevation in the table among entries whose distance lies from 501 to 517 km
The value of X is 435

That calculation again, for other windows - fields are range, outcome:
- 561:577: 305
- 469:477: 401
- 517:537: 474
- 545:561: 397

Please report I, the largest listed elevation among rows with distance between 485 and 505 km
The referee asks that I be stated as 435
